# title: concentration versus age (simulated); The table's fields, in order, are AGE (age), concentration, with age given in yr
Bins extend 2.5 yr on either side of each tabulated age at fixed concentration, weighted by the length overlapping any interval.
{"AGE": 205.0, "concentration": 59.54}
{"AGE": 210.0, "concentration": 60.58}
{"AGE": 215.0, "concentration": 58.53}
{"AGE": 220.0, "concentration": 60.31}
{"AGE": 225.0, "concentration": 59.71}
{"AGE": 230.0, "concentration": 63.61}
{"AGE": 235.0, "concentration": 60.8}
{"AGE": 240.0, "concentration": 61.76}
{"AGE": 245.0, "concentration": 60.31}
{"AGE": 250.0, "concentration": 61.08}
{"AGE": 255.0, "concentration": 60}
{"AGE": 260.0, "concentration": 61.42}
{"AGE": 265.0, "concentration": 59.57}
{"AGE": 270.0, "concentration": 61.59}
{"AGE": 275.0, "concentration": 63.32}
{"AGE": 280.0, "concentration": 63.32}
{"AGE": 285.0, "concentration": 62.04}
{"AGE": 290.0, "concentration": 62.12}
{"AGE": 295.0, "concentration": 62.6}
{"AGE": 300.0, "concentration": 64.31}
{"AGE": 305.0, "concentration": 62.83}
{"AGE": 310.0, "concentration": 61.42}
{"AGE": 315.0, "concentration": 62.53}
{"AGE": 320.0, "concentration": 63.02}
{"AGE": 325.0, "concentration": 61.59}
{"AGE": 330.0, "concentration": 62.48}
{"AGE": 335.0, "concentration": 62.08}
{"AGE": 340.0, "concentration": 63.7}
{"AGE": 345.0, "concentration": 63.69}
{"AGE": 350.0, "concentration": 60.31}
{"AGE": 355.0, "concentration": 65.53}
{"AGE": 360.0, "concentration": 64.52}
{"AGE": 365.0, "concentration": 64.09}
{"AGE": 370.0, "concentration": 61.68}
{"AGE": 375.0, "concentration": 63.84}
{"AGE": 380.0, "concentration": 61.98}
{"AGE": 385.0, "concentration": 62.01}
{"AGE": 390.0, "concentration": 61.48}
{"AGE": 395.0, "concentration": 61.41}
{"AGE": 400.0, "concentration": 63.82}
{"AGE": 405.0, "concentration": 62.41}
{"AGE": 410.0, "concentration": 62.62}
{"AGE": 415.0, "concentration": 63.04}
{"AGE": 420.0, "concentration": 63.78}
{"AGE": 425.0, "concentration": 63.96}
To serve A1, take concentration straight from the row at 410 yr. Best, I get 62.62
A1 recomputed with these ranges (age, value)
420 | 63.78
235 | 60.8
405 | 62.41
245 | 60.31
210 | 60.58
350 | 60.31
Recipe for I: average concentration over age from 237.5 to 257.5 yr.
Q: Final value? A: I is 60.8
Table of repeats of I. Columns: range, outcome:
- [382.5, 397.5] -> 61.6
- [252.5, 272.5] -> 60.6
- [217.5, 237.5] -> 61.1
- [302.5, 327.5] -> 62.3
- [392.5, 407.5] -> 62.5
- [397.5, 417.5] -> 63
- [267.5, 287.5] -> 62.6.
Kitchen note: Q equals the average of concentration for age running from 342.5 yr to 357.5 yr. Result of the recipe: 63.2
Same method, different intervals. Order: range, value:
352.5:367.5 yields 64.7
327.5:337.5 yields 62.3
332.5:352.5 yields 62.4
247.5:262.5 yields 60.8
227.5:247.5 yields 61.6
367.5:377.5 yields 62.8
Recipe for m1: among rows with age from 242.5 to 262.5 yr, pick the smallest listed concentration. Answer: 60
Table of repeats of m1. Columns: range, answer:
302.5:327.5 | 61.42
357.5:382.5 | 61.68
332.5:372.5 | 60.31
